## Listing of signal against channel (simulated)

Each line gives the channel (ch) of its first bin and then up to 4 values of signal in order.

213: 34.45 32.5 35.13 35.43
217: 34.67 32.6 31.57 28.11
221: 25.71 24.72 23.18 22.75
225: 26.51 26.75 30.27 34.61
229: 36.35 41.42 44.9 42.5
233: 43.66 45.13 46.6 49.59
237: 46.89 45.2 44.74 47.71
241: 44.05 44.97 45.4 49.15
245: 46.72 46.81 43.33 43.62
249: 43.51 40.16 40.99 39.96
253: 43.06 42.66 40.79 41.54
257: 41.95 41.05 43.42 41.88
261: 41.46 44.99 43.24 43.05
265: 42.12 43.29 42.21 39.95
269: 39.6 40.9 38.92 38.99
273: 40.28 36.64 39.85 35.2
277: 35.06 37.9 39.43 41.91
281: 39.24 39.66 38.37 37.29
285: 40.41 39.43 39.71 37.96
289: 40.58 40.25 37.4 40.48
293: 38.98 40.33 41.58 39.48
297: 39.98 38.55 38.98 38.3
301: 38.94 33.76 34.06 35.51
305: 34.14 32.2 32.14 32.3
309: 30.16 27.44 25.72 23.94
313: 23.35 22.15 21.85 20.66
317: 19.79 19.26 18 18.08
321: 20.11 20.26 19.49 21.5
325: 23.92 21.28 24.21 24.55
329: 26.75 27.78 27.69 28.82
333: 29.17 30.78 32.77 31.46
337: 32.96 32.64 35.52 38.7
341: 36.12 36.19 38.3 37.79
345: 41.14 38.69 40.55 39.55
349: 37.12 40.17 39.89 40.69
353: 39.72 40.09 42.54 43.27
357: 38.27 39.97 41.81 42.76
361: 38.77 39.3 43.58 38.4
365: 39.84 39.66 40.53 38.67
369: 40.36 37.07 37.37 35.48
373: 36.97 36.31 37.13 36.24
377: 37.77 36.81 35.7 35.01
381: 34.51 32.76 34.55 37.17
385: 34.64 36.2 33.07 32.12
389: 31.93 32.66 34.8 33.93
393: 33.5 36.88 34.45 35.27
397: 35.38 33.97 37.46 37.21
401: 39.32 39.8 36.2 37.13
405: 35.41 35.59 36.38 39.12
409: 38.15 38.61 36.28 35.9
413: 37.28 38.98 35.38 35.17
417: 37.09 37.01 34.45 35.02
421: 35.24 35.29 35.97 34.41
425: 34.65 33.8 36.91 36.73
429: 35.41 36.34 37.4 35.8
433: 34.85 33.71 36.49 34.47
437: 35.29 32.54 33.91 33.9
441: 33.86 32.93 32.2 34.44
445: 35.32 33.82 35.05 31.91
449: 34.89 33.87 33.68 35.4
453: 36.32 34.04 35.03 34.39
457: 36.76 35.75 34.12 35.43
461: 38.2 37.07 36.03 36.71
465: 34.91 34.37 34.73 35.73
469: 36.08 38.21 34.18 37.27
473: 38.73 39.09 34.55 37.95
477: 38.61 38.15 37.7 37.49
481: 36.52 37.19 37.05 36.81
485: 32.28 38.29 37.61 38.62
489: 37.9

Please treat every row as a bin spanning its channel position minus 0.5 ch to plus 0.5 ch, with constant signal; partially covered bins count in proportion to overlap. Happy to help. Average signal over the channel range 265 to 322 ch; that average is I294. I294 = 34.6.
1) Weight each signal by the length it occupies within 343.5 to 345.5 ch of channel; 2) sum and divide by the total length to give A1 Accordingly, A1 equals 39.5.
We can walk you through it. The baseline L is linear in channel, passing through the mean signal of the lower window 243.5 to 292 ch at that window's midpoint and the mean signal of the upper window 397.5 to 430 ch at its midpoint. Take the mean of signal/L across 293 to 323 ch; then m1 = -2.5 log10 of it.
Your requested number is 0.32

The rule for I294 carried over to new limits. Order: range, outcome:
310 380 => 33.1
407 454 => 35.3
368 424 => 36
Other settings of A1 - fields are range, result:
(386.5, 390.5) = 32.4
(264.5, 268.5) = 41.9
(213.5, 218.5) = 34.1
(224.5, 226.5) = 26.6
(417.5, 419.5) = 35.7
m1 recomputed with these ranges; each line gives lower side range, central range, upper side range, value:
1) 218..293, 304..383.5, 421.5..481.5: 0.15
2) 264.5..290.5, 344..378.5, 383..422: -0.06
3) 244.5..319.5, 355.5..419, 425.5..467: -0.03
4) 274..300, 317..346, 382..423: 0.31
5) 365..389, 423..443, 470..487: 0.06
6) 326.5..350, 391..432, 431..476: -0.05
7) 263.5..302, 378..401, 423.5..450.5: 0.04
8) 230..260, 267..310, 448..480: 0.12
